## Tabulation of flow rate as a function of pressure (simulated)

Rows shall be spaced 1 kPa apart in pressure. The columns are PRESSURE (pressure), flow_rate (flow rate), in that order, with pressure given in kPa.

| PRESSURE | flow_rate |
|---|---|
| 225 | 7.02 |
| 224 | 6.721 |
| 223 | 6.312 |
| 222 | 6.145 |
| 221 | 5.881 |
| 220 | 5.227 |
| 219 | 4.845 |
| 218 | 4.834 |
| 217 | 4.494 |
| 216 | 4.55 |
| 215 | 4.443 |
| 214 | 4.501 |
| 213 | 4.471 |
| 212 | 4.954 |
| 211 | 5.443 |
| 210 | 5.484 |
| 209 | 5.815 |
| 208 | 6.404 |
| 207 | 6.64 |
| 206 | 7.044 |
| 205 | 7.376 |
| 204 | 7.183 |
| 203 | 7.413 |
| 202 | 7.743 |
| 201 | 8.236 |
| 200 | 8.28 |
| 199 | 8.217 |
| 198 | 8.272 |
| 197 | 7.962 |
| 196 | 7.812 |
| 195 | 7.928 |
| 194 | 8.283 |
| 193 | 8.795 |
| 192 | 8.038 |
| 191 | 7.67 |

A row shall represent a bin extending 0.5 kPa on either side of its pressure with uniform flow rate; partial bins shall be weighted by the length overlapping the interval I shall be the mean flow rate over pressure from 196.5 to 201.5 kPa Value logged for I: 8.19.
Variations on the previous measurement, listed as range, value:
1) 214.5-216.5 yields 4.5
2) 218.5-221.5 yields 5.32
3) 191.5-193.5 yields 8.42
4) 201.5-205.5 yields 7.43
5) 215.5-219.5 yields 4.68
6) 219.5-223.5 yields 5.89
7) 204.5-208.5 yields 6.87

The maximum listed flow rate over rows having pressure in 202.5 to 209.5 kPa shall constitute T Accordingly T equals 7.413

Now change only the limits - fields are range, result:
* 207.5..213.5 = 6.404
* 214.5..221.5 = 5.881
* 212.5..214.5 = 4.501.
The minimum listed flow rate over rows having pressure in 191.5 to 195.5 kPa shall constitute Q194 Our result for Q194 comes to 7.928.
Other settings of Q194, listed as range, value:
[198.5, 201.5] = 8.217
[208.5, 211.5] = 5.443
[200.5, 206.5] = 7.044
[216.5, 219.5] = 4.494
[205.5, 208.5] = 6.404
